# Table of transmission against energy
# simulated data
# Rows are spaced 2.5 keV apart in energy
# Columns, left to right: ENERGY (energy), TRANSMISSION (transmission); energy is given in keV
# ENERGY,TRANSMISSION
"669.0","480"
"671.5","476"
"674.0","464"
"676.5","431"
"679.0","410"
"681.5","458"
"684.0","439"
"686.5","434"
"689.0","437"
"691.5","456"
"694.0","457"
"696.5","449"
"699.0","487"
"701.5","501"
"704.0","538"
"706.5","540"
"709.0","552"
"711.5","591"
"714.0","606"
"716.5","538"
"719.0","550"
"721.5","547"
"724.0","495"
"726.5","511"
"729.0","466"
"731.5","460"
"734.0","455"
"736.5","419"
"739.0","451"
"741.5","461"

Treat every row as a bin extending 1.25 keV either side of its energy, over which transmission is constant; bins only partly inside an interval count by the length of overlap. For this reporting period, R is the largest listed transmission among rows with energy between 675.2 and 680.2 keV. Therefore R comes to 431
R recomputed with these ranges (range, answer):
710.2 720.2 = 606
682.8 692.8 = 456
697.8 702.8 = 501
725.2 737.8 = 511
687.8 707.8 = 540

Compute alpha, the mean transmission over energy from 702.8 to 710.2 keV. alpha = 543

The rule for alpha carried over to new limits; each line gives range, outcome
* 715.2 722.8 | 545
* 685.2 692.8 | 442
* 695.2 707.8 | 503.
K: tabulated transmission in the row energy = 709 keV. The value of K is 552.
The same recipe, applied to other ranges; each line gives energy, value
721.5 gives 547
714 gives 606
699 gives 487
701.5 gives 501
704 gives 538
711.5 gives 591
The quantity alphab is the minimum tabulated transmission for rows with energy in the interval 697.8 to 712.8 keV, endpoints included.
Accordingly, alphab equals 487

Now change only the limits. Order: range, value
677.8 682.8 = 410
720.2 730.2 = 466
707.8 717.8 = 538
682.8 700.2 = 434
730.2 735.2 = 455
